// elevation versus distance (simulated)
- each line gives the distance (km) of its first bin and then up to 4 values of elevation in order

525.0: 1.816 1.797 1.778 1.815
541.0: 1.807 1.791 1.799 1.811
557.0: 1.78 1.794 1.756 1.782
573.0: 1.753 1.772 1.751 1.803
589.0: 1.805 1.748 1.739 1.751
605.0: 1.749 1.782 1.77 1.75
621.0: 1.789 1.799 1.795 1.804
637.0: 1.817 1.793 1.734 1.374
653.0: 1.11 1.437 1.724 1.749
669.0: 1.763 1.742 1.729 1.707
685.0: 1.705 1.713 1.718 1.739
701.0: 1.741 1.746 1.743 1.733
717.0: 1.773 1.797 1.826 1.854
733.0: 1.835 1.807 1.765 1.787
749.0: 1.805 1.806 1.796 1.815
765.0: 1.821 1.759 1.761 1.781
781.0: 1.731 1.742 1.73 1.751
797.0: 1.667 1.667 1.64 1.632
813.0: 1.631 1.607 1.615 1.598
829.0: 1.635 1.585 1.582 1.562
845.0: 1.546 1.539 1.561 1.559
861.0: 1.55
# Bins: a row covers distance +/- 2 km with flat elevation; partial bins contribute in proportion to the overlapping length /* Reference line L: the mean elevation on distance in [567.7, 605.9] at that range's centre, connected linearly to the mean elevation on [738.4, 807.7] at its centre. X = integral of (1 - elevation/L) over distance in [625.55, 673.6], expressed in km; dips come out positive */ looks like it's 2.9 km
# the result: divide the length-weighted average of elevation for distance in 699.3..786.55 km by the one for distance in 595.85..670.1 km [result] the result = 1.05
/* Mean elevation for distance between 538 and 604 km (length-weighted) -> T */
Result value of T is 1.78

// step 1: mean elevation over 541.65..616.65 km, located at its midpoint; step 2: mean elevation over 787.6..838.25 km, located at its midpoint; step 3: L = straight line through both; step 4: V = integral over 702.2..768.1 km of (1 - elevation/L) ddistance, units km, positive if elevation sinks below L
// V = -4.2 km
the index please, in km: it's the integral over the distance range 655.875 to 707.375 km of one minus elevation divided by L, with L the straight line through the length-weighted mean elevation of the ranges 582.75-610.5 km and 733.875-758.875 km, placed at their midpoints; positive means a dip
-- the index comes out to 2.0 km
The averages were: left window 1.77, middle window 1.71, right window 1.8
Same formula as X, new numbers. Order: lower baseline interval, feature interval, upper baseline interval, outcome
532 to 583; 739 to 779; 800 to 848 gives -3.4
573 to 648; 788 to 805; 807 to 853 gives -0.8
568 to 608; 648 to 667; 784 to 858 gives 2.6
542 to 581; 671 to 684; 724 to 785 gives 0.5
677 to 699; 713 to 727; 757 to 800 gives -0.5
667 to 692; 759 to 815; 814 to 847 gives -3.2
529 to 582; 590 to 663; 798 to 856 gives 1.8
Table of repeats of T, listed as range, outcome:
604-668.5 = 1.69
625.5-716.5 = 1.69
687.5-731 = 1.76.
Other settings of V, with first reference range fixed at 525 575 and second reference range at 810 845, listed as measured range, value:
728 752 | -2.1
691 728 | -1.8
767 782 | -1.1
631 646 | -0.5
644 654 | 1.9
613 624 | -0.2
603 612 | -0.1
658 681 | -0.2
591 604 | 0.1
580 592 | -0.1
